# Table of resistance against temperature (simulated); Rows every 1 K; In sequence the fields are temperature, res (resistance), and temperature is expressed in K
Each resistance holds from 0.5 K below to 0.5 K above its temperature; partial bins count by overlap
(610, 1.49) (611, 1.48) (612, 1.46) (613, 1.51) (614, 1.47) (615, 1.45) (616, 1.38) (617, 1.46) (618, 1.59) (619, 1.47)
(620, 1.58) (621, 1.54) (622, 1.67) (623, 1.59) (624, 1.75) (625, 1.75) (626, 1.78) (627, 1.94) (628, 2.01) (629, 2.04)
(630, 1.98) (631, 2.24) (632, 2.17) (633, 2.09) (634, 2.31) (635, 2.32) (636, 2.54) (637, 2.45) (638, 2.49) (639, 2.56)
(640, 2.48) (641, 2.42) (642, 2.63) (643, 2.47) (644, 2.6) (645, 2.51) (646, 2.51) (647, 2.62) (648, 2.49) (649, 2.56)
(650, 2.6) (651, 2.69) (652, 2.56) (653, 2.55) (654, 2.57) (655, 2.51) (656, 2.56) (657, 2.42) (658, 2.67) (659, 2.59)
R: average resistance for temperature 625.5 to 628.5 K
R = 1.91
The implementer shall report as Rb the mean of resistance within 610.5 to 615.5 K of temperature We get 1.47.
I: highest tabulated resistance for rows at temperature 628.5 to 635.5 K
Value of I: 2.32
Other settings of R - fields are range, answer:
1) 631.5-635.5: 2.22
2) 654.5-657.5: 2.5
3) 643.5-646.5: 2.54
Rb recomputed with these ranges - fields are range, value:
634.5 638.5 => 2.45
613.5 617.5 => 1.44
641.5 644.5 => 2.57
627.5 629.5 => 2.02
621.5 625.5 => 1.69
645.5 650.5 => 2.56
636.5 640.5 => 2.5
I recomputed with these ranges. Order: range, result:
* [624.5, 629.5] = 2.04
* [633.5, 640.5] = 2.56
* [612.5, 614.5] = 1.51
